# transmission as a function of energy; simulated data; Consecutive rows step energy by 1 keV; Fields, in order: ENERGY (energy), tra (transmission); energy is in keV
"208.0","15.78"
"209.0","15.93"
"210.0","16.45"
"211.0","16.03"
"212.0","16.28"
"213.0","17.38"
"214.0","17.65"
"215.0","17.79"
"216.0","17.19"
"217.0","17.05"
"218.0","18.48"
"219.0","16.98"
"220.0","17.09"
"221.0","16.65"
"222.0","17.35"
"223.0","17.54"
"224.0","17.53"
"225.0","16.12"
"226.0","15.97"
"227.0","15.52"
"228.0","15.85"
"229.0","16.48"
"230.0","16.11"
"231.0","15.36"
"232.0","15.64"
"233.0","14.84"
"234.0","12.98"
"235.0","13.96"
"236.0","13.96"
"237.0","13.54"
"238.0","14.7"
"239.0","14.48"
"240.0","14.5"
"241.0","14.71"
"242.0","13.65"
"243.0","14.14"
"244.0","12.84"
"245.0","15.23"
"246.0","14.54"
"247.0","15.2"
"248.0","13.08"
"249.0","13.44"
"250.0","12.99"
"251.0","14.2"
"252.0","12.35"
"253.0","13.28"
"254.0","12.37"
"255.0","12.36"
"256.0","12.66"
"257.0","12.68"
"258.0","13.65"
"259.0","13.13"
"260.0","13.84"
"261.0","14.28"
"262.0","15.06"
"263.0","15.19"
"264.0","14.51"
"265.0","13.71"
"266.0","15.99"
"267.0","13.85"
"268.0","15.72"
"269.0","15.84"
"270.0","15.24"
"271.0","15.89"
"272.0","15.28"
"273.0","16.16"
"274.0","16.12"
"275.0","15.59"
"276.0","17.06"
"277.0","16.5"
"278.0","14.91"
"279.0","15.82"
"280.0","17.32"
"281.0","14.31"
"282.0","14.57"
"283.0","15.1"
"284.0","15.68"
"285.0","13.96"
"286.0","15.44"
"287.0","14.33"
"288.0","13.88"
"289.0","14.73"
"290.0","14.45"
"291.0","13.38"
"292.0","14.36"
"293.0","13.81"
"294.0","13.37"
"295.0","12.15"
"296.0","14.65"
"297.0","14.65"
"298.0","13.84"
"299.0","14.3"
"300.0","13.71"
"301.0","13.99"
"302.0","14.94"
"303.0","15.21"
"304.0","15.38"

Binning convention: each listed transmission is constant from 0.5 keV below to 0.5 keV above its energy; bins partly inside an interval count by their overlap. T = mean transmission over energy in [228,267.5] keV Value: 14.1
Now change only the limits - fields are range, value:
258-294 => 15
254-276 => 14.6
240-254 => 13.8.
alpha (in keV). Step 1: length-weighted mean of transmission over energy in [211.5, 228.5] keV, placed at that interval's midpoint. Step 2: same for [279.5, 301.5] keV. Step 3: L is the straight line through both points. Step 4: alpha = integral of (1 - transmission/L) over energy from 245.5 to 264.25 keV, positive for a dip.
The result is 2.5 keV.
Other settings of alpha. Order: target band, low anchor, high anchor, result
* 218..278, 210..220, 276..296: 4.3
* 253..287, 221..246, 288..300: -0.9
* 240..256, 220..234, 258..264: 1.5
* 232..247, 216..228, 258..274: 1.7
